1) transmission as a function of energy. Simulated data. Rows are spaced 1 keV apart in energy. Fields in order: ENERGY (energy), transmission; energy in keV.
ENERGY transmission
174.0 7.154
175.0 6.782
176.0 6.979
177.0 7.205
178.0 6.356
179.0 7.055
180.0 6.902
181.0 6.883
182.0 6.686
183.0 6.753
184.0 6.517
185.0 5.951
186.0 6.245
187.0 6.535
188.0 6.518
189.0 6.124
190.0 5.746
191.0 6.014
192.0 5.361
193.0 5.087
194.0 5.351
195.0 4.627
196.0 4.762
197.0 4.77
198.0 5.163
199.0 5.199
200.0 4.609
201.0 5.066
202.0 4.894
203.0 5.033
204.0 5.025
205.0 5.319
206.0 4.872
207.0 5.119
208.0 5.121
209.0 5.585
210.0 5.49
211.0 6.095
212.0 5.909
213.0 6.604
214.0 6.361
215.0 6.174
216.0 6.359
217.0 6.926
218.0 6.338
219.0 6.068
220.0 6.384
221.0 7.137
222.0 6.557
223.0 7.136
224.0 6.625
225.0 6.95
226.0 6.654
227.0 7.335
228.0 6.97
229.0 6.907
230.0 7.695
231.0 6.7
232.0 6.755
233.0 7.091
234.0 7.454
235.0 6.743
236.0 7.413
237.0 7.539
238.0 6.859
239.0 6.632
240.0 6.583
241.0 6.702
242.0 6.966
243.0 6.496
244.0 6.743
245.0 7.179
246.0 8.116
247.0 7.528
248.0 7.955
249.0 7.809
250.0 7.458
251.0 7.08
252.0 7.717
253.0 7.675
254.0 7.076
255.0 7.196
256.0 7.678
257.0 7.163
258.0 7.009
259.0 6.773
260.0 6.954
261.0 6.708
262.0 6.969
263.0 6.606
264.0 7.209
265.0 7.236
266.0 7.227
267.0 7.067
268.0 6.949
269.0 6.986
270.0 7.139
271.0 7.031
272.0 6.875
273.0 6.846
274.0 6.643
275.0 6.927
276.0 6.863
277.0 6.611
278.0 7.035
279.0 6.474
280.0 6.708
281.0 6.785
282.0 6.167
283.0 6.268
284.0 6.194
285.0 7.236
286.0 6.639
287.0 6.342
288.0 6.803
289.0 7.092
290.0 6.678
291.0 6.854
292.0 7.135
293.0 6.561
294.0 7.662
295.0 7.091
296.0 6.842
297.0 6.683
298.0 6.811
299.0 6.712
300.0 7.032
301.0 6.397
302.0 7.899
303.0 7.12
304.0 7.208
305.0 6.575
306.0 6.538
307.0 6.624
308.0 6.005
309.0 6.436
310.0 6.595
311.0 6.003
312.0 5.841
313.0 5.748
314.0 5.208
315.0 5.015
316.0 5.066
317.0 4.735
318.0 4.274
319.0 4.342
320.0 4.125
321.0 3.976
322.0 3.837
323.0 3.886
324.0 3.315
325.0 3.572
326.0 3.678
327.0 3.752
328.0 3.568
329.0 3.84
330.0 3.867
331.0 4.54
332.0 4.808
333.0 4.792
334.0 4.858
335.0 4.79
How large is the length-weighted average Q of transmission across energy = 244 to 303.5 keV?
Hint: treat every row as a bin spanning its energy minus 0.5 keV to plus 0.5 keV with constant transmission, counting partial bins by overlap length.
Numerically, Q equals 7.01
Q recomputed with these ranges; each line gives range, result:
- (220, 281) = 7.04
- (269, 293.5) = 6.75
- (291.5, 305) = 7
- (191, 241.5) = 6.12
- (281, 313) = 6.7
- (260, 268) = 7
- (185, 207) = 5.36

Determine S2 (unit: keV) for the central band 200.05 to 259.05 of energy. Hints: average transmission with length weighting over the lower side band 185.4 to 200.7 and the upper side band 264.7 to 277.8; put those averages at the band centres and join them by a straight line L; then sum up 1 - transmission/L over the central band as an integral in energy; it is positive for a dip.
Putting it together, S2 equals -4.4 keV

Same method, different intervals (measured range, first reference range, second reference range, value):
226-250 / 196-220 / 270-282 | -4.0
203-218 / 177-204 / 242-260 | 1.3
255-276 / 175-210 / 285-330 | -4.5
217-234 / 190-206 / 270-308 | -3.7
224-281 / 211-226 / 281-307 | -3.4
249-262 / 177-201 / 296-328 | -3.5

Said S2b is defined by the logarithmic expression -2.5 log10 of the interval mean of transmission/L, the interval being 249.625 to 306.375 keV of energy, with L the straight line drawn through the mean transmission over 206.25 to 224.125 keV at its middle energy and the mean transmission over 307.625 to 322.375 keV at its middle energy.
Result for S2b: -0.24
